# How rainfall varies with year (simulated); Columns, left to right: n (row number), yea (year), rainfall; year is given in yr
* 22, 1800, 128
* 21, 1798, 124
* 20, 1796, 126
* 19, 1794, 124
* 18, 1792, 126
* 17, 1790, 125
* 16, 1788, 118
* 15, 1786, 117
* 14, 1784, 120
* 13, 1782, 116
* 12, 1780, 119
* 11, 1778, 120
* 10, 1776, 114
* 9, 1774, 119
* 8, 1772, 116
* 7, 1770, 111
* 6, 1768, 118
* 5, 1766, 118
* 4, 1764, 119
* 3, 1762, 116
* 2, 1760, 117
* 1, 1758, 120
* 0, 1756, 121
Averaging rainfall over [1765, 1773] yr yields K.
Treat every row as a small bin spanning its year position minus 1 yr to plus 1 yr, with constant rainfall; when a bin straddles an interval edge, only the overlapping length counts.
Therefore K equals 116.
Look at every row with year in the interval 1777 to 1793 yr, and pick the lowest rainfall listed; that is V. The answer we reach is 116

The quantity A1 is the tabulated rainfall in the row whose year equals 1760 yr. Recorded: 117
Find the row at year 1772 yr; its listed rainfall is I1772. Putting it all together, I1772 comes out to 116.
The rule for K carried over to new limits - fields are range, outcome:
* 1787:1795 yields 123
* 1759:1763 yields 116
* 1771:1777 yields 116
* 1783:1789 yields 118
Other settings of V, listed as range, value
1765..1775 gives 111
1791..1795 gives 124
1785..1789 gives 117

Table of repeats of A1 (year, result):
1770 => 111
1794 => 124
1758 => 120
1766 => 118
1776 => 114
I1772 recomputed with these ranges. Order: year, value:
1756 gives 121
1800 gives 128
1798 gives 124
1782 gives 116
